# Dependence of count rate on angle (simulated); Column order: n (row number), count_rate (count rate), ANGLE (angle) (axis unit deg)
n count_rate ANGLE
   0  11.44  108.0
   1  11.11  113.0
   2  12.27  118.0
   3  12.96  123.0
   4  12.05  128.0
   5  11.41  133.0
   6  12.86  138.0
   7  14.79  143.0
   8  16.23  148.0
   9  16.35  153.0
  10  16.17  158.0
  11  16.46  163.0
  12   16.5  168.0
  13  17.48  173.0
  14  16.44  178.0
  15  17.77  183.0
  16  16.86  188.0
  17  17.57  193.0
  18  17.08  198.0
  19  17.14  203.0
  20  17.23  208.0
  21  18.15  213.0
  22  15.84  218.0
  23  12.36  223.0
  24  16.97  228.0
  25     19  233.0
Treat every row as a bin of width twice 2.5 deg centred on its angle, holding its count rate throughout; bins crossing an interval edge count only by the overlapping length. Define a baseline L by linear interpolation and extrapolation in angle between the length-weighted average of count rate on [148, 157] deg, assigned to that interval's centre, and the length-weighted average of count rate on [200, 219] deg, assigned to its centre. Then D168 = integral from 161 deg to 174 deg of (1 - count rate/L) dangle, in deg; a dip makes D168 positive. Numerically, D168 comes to -0.2 deg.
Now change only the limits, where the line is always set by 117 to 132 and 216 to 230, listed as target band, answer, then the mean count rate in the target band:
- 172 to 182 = -2.38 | 17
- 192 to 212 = -4.02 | 17.3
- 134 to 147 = -1.07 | 13.8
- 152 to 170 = -4.14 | 16.4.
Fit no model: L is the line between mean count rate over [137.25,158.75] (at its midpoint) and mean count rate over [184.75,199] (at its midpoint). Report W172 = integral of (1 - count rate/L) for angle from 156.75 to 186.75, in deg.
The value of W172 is -0.8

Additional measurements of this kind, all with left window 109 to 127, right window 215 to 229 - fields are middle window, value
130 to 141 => 0.3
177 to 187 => -2.4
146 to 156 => -2.6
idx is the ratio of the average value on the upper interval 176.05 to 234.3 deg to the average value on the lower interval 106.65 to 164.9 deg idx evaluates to 1.23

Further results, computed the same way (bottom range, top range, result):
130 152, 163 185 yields 1.22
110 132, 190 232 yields 1.38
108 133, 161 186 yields 1.42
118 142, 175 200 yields 1.38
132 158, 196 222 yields 1.15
